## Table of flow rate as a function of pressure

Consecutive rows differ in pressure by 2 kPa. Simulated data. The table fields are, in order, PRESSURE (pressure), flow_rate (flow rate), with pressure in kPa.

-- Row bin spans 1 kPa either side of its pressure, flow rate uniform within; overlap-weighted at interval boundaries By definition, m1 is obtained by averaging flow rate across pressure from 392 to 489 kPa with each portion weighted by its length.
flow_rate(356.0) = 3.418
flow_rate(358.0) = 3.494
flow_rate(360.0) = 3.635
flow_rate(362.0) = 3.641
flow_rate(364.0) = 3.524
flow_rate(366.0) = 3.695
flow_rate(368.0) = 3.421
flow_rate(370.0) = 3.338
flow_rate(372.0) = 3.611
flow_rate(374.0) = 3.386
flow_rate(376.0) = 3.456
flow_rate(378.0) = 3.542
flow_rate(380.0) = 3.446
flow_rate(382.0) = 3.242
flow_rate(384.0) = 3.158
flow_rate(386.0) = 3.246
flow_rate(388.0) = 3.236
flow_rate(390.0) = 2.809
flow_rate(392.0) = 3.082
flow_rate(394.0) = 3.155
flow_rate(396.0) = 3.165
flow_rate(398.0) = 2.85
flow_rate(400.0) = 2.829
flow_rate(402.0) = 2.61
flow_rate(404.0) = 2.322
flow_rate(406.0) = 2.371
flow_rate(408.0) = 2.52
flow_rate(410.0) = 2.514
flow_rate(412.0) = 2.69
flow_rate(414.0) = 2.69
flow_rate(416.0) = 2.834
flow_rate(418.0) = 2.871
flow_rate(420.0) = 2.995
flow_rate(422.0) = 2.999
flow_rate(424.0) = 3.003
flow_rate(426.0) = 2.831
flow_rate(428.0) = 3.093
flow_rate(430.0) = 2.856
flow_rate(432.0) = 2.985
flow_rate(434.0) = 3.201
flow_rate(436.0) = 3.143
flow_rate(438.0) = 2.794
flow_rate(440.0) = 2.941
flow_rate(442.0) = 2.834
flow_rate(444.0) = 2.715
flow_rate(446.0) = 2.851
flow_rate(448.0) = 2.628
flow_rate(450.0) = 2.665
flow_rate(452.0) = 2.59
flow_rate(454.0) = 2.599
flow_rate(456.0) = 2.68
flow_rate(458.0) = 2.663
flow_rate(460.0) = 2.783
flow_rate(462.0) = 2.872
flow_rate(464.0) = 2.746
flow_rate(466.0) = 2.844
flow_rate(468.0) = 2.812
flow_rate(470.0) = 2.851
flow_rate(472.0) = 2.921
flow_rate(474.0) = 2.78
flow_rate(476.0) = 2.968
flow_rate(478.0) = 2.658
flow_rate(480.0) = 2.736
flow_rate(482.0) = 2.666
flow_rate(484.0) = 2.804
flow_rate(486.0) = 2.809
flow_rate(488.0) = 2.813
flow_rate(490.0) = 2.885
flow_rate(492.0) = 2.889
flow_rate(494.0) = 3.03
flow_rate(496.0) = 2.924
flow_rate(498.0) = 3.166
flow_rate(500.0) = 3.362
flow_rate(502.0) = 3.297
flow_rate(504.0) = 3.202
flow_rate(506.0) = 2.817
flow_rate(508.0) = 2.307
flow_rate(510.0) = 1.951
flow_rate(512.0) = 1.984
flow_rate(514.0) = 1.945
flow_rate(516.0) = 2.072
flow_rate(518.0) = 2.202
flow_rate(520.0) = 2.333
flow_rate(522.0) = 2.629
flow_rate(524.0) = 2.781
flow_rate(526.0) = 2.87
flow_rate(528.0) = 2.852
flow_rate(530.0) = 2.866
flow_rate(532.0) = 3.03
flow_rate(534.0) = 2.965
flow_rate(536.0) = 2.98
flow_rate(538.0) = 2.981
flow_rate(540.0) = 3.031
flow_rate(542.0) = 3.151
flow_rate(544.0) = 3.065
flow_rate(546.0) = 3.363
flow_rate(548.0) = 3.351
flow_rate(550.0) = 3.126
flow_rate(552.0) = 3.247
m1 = 2.81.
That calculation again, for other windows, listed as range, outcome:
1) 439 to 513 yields 2.78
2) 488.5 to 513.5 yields 2.8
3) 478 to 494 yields 2.81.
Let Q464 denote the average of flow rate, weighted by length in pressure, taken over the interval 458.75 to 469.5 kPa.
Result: 2.81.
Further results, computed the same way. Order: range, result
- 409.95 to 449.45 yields 2.88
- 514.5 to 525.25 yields 2.39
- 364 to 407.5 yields 3.14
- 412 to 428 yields 2.89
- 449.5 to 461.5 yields 2.67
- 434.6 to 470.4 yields 2.78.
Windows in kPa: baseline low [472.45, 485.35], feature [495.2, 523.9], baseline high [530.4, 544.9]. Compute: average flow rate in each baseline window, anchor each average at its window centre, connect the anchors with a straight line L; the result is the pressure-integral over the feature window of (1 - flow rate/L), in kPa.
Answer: 3.1 kPa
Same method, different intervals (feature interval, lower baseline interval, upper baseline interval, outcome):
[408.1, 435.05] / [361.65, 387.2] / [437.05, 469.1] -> 1.3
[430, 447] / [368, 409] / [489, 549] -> 0.3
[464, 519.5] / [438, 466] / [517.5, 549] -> 1.9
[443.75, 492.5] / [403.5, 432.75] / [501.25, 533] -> -1.8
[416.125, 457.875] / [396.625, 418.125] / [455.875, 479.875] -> -2.1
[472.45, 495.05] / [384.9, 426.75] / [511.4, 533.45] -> -1.7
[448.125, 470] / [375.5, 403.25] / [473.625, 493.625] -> 1.2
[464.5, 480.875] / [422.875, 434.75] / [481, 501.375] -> 0.8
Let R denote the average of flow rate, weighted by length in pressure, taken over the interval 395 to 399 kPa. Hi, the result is 3.01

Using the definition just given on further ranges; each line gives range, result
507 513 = 2.08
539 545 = 3.08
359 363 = 3.64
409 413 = 2.6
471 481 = 2.81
